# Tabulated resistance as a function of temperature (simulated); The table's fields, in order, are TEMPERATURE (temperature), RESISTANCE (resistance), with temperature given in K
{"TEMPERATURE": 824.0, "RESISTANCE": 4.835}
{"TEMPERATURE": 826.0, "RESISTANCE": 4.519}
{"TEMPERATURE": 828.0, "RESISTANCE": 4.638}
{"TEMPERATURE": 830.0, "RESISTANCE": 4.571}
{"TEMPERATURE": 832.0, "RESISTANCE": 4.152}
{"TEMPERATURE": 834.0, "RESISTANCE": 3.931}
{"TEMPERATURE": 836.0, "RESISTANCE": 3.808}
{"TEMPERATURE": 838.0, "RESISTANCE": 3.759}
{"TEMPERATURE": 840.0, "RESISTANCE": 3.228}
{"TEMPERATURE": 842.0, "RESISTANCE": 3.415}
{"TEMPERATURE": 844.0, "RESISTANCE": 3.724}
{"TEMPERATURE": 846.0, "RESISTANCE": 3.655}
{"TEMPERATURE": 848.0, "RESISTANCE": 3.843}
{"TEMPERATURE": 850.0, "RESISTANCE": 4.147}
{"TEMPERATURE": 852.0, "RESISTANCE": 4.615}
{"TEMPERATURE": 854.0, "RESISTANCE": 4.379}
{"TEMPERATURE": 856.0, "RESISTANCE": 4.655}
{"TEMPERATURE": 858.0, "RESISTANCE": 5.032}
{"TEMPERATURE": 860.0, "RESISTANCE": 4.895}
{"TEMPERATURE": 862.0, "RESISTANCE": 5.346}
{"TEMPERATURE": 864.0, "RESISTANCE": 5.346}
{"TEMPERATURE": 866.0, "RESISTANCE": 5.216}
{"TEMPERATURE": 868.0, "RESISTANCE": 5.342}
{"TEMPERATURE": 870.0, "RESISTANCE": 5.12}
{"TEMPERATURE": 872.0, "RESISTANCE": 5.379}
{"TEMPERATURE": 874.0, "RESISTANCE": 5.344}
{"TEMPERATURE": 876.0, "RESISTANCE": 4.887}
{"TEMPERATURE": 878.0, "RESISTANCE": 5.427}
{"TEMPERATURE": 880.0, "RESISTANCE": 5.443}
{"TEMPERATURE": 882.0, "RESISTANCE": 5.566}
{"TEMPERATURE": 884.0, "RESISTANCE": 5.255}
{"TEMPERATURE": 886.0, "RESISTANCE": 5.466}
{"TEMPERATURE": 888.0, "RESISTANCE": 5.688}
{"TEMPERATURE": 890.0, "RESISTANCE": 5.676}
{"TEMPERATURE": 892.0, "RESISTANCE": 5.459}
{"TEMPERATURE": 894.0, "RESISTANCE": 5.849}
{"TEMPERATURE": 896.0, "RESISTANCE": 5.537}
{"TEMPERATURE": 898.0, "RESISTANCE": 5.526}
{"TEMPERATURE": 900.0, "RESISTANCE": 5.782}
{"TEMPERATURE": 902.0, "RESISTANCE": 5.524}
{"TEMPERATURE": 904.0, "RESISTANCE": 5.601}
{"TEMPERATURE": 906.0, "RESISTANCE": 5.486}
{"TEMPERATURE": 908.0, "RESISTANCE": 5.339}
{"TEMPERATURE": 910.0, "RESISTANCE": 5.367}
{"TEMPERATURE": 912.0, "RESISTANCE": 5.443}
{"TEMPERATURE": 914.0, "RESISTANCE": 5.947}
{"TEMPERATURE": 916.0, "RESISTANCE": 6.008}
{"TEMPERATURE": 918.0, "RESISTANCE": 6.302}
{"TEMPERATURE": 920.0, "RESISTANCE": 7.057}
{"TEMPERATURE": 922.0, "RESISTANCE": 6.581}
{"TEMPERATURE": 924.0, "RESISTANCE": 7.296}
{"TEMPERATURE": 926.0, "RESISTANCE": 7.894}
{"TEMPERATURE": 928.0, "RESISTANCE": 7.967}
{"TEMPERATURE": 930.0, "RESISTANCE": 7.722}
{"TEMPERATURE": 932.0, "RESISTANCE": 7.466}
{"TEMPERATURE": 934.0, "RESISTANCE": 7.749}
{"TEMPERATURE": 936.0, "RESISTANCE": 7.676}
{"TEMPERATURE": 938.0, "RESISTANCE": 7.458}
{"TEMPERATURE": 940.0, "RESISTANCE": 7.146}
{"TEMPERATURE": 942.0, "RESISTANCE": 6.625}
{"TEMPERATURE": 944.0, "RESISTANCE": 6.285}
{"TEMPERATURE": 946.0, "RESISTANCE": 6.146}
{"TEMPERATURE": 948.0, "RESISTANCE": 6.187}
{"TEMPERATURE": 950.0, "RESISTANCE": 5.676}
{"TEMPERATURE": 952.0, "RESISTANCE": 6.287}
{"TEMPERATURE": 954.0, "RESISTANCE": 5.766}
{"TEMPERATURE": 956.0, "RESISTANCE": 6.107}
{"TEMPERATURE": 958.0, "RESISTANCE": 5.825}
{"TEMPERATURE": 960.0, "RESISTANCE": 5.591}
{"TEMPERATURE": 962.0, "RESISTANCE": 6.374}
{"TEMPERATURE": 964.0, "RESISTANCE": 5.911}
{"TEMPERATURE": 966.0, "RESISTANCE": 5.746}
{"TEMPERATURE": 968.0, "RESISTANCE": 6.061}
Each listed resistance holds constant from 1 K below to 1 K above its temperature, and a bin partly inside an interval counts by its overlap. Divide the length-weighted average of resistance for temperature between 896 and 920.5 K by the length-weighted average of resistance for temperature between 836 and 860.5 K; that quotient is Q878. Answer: 1.4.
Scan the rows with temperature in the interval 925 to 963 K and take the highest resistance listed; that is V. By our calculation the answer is 7.967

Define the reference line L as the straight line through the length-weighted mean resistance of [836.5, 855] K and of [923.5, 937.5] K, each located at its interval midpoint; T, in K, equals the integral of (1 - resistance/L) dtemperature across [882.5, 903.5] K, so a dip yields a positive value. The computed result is 1.4 K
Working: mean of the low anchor 3.86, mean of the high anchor 7.69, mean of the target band 5.58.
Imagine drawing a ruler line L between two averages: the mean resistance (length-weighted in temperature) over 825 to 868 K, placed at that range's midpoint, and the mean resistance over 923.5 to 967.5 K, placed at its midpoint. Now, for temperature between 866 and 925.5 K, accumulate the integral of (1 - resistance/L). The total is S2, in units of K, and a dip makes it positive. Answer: -2.1 K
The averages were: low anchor 4.35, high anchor 6.66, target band 5.69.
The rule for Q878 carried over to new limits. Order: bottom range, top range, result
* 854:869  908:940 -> 1.36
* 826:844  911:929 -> 1.70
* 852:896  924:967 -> 1.27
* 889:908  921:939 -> 1.35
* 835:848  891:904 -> 1.55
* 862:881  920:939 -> 1.42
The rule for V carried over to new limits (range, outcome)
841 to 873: 5.379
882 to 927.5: 7.894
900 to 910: 5.782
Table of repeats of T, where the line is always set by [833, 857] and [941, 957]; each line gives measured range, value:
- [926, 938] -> -4.03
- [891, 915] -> -1.94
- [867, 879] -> -1.93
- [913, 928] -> -3.44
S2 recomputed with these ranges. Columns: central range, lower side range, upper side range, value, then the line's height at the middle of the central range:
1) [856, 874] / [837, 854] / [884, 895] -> -2.3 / 4.61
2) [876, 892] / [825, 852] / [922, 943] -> 0.6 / 5.66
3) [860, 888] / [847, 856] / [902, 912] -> -3.3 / 4.76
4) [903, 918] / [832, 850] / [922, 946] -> 1.8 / 6.4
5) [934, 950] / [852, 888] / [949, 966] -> -2.7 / 5.8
